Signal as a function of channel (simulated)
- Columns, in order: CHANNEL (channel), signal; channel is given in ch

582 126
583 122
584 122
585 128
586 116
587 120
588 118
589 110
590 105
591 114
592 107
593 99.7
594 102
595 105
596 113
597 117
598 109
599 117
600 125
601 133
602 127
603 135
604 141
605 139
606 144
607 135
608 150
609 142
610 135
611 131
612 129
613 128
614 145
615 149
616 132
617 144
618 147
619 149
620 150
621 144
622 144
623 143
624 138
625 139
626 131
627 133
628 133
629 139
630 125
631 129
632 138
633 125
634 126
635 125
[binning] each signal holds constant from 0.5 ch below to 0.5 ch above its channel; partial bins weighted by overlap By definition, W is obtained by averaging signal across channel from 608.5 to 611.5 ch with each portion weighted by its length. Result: 136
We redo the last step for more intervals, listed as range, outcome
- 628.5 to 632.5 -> 133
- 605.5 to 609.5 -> 143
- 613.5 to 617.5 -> 142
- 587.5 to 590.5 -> 111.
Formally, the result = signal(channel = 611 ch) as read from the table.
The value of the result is 131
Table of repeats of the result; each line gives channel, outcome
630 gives 125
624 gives 138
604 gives 141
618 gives 147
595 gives 105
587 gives 120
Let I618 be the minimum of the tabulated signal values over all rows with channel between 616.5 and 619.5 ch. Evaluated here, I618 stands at 144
